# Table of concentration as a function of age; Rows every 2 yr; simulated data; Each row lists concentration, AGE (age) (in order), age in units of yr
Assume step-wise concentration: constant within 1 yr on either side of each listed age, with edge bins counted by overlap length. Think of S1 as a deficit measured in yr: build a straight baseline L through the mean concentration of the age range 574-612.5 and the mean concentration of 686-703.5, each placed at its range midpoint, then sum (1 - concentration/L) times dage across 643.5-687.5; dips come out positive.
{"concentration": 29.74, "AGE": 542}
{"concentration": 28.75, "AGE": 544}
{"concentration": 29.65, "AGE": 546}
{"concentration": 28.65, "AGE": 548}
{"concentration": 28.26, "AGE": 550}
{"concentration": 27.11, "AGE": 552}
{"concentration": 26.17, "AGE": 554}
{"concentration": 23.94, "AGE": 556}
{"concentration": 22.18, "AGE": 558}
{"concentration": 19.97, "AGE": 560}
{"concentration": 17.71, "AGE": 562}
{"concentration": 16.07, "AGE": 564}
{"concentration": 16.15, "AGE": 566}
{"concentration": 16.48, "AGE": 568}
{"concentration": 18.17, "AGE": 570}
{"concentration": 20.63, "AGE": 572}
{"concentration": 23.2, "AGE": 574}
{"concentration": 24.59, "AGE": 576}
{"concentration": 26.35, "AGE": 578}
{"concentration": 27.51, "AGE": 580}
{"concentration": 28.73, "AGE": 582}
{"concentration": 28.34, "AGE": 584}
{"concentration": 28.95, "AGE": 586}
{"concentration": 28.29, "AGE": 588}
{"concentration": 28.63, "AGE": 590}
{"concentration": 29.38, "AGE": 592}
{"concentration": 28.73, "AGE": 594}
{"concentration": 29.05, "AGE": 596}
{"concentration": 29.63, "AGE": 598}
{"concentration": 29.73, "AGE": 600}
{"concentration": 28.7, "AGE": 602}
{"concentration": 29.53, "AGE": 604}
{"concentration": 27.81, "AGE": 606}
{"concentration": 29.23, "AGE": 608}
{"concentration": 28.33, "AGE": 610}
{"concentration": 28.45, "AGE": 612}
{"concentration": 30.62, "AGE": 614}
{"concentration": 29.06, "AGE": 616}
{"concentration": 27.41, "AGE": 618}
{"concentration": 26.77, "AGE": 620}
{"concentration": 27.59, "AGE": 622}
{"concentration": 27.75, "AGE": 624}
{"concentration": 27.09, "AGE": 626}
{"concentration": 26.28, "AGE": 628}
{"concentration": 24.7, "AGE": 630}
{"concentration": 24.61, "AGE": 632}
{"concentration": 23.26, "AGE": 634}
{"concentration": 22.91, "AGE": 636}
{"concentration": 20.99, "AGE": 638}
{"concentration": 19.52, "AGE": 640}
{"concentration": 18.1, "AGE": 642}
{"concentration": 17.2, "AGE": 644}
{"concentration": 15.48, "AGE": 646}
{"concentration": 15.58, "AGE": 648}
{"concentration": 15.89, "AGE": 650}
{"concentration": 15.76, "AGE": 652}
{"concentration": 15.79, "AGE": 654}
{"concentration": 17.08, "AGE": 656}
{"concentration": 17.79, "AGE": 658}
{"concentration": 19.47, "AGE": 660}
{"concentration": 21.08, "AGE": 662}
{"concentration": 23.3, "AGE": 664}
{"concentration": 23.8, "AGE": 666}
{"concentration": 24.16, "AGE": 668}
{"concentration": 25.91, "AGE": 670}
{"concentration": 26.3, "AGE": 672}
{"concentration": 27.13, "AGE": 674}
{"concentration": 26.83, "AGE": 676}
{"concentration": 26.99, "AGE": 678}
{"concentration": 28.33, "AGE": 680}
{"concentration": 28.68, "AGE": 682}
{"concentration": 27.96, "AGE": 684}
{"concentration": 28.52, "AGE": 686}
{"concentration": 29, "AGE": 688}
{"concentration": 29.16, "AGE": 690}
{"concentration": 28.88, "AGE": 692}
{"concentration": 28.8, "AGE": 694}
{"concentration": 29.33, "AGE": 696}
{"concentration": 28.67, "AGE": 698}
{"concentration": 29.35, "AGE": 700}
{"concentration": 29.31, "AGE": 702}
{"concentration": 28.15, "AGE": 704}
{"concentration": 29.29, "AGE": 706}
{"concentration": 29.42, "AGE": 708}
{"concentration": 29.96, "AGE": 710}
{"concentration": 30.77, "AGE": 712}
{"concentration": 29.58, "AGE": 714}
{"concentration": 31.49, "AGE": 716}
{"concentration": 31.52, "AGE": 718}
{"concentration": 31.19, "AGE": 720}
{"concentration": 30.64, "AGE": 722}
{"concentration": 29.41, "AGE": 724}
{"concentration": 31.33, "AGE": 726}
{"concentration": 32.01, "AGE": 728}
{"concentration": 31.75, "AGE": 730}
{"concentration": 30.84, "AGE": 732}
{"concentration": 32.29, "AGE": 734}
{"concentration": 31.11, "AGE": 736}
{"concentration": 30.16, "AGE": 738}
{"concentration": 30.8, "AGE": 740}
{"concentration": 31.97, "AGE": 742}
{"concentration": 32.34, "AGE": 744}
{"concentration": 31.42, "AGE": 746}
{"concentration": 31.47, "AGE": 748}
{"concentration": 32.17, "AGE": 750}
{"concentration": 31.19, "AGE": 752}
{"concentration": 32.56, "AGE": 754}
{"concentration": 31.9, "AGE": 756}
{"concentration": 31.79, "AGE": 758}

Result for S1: 9.9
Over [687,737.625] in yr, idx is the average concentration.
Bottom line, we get 30.1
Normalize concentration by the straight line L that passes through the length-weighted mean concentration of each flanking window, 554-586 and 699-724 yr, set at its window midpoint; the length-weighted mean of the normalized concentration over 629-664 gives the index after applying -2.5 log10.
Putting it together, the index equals 0.34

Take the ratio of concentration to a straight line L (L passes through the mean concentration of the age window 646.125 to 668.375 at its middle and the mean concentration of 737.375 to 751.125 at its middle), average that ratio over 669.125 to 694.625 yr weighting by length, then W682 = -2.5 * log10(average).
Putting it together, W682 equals -0.24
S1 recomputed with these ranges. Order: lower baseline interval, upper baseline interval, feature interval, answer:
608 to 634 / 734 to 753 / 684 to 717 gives 0.75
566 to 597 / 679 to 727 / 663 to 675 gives 1.40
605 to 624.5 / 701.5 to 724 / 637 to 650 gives 5.04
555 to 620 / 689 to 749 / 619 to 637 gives 0.98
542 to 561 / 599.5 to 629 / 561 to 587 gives 4.33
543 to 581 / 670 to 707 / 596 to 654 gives 2.54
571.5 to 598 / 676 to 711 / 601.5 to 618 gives -0.73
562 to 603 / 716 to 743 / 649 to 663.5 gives 5.37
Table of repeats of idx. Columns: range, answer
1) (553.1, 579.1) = 20.9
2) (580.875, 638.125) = 27.7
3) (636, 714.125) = 24.5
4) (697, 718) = 29.7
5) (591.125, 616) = 29.1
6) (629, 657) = 19.1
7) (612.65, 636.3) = 26.6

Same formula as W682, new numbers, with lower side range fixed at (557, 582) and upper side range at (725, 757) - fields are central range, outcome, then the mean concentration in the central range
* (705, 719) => -0.017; 30.3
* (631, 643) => 0.168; 21.6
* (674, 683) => 0.004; 27.6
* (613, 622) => -0.181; 28.4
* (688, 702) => -0.011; 29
